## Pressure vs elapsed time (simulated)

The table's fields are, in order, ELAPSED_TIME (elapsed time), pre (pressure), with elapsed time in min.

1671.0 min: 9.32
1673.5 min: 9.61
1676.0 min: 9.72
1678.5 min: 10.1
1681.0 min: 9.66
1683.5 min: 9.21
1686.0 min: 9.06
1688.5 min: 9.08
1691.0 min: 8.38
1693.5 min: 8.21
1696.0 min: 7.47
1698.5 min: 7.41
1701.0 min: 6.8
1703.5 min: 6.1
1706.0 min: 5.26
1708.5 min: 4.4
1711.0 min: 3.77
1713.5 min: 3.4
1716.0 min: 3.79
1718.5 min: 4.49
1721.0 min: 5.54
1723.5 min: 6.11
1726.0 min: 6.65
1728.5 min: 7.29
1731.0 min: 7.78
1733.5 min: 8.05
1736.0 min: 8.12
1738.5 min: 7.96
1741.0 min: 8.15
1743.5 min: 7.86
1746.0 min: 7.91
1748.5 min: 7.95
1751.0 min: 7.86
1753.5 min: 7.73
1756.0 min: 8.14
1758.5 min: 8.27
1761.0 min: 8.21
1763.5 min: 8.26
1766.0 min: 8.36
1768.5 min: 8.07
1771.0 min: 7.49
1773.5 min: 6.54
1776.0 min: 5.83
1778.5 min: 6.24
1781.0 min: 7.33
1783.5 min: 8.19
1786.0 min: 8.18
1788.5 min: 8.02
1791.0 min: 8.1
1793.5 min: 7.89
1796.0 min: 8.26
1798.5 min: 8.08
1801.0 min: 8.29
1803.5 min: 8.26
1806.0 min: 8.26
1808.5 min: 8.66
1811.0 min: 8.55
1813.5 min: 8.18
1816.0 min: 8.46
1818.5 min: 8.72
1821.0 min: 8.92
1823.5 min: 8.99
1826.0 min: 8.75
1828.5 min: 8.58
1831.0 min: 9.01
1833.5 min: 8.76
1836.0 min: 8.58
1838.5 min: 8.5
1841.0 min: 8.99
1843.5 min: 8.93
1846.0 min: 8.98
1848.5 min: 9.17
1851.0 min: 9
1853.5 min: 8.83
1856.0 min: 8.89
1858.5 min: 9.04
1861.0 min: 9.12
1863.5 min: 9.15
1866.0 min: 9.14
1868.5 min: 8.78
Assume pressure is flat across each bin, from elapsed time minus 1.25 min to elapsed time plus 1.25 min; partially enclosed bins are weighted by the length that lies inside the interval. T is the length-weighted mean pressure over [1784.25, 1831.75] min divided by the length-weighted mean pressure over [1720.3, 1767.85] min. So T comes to 1.1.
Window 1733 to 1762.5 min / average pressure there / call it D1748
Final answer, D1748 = 8.02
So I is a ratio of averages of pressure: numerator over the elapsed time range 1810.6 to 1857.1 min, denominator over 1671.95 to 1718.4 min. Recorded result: 1.21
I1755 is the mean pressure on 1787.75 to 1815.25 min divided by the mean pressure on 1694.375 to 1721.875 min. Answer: 1.5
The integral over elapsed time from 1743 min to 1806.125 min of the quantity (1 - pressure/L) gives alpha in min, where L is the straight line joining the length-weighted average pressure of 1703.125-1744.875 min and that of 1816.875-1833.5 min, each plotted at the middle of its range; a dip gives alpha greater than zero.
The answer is -3.1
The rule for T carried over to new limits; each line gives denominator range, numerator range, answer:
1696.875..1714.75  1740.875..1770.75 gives 1.50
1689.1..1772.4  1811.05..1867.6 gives 1.26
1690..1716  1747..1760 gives 1.34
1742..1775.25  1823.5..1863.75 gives 1.13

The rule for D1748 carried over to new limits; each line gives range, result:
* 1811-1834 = 8.7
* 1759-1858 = 8.3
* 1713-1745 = 6.64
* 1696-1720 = 5.18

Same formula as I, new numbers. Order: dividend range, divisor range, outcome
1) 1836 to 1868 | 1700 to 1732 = 1.64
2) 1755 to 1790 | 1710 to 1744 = 1.21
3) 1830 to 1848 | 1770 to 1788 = 1.24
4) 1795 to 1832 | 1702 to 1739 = 1.45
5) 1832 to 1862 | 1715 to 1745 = 1.30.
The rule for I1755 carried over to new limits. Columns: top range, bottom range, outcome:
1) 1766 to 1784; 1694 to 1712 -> 1.19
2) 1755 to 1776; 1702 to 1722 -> 1.69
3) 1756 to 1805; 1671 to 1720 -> 1.08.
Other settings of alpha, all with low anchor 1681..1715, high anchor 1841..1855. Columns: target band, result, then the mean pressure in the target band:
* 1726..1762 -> -1.75 min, 7.9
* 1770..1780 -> 1.81 min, 6.52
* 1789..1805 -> 0.25 min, 8.14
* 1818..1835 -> -0.27 min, 8.82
